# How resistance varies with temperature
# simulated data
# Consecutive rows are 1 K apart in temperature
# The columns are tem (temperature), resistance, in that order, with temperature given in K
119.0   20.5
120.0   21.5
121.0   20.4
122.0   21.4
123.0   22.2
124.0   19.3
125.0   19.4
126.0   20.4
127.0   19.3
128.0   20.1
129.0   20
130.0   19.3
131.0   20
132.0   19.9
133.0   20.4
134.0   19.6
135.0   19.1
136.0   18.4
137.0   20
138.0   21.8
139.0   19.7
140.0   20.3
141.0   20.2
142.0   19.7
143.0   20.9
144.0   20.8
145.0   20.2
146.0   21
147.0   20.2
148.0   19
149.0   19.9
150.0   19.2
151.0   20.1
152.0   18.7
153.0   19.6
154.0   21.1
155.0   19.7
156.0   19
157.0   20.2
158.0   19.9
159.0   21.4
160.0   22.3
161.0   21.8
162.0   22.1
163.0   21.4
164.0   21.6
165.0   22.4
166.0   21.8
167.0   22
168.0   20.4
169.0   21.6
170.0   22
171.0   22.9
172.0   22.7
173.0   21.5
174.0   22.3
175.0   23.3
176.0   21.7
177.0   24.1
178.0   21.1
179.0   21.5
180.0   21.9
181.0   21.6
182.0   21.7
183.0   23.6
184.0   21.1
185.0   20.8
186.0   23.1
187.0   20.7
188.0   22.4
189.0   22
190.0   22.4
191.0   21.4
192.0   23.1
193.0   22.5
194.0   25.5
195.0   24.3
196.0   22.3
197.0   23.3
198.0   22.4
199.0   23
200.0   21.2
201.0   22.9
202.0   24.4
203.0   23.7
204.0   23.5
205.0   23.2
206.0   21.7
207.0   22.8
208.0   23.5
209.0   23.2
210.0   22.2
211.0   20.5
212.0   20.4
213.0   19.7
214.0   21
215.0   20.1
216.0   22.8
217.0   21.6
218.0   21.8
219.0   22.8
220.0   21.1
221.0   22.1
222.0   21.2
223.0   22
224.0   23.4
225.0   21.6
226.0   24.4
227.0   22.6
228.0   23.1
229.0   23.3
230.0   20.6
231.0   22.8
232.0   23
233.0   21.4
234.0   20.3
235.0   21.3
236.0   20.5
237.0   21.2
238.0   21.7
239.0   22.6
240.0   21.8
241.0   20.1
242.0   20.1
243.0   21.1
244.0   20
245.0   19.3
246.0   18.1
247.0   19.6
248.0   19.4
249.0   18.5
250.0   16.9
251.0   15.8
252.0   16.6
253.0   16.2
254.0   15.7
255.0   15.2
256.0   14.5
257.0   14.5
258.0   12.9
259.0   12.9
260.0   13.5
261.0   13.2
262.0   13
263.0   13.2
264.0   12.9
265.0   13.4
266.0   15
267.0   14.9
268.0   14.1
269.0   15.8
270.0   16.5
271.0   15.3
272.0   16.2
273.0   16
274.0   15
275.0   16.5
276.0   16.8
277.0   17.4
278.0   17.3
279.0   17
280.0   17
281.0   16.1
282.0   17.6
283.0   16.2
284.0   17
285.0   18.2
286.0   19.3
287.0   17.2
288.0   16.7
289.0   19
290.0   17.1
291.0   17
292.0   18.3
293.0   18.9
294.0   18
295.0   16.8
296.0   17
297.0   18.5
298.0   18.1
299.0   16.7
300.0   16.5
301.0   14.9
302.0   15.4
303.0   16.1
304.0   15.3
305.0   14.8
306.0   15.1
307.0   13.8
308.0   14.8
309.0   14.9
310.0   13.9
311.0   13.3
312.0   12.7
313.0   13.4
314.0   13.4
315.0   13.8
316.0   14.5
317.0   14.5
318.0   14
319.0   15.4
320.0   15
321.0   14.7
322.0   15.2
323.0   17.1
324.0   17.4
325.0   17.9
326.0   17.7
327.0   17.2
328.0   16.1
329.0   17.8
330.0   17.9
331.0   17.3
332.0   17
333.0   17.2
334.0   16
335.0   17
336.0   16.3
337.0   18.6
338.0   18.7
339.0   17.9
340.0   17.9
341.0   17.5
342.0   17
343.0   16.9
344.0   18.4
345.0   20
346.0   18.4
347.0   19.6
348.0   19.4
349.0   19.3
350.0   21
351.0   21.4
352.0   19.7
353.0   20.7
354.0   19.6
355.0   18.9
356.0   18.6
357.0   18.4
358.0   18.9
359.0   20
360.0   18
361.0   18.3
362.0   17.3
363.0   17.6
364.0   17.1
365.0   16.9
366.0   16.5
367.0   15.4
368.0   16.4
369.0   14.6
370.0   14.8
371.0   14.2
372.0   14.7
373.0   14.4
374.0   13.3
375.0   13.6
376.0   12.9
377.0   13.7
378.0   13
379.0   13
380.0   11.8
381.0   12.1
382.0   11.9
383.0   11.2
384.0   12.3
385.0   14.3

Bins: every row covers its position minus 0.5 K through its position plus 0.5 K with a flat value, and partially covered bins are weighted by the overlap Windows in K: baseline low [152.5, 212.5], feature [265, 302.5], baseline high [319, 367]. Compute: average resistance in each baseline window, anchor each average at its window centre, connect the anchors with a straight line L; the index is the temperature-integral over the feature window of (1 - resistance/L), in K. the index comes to 5.15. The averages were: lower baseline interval 22.1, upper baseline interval 17.9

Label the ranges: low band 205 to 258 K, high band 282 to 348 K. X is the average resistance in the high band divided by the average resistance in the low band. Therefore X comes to 0.81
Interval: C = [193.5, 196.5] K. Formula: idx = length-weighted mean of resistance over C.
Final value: 24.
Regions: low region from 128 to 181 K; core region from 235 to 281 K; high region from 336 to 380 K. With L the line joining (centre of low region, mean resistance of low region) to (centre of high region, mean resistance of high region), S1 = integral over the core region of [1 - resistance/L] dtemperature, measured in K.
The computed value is 5.2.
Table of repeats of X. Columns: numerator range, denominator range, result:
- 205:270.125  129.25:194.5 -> 0.91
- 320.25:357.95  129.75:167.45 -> 0.88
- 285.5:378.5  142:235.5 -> 0.77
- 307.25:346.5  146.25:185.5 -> 0.76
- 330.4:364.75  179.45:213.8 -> 0.82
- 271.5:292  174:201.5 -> 0.76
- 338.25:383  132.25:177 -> 0.81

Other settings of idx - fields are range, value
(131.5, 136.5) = 19.5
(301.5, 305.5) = 15.4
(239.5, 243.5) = 20.8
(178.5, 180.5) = 21.7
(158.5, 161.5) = 21.8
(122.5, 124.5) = 20.8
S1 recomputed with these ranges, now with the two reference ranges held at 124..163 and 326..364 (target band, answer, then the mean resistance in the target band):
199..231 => -4.5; 22.2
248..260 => 2.3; 15.5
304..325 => 4.4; 14.7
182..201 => -2.7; 22.5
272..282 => 1.2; 16.6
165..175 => -1.1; 22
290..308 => 2.1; 16.5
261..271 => 2.5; 14.3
